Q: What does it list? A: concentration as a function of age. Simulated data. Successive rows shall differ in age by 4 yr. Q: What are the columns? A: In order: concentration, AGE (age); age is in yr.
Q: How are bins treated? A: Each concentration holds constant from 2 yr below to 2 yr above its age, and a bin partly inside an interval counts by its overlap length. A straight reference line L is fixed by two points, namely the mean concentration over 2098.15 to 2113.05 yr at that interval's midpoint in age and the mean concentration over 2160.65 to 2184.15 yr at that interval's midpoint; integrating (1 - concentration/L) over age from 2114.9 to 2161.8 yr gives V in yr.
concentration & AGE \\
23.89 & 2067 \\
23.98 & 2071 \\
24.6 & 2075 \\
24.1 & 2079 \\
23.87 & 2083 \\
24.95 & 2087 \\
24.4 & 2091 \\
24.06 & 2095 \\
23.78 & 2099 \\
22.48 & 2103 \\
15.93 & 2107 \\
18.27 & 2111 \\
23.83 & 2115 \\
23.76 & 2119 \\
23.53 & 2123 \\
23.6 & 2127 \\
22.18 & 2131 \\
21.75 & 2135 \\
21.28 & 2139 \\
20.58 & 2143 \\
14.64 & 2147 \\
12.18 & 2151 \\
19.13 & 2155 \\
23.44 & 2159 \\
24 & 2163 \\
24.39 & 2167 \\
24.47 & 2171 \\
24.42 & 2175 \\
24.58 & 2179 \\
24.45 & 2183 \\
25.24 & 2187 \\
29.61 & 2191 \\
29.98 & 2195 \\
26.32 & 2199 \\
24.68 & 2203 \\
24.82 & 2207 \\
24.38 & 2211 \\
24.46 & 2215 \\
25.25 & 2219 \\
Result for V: 2.5 yr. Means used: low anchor 19.8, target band 20.8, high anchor 24.4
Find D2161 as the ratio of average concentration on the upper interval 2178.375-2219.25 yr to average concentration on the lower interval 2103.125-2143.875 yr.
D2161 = 1.2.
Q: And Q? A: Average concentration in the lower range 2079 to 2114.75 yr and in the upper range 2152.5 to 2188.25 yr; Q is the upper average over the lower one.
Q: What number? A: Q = 1.1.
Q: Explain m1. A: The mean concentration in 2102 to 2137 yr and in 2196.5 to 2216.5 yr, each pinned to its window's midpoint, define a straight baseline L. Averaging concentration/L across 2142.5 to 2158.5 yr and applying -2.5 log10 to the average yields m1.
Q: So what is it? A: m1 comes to 0.330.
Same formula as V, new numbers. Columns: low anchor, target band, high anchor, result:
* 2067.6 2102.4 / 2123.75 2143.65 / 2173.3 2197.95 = 2.5 yr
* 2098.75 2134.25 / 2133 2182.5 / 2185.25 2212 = 5.9 yr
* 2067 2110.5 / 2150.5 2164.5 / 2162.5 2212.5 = 2.5 yr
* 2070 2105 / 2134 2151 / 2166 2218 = 4.3 yr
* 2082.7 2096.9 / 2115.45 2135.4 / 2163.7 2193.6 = 1.3 yr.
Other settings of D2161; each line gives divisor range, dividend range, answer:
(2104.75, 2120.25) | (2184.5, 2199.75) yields 1.37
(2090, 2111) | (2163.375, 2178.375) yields 1.13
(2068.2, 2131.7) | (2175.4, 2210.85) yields 1.13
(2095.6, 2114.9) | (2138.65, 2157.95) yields 0.84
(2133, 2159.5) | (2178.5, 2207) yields 1.41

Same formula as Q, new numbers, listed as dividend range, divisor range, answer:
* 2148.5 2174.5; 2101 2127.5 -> 0.99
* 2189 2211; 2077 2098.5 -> 1.11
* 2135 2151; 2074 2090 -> 0.75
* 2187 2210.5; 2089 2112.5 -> 1.24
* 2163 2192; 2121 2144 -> 1.13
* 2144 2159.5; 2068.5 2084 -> 0.70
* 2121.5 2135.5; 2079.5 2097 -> 0.94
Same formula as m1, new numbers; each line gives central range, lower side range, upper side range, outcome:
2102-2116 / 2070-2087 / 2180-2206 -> 0.25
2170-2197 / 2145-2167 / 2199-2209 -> -0.16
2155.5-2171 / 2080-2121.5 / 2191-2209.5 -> 0.07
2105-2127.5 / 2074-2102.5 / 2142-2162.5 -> 0.01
